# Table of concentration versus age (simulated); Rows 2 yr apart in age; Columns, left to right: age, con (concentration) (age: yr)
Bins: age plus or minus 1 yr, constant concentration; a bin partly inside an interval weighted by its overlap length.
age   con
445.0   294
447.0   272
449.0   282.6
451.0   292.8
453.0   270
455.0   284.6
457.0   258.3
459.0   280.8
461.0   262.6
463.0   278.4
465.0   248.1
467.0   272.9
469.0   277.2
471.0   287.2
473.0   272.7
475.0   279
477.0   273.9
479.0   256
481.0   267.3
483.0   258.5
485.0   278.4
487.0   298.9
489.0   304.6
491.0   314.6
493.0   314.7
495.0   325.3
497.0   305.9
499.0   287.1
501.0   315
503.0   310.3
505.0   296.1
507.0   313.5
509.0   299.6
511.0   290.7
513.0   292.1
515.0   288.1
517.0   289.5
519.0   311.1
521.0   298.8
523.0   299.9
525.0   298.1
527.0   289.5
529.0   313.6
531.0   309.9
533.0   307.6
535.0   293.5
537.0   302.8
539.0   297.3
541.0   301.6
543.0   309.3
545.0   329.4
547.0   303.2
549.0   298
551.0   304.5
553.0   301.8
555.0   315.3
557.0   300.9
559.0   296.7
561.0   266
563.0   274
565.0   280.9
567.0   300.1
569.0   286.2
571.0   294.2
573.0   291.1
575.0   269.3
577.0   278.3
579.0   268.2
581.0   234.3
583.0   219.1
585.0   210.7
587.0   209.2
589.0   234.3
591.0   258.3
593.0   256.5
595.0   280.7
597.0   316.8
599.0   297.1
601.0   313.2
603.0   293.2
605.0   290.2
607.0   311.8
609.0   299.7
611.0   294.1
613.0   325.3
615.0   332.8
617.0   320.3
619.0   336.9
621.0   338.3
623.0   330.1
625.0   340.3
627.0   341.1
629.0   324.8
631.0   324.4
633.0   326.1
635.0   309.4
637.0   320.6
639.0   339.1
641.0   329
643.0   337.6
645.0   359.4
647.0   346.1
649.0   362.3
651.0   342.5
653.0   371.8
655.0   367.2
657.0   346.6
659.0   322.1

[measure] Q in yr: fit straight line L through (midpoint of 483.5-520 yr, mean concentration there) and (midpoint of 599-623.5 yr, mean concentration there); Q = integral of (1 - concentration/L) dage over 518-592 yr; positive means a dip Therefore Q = 5.3 yr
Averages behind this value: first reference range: 301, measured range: 285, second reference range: 314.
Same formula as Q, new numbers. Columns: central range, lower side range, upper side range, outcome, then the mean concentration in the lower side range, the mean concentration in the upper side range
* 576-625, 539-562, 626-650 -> 5.3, 302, 335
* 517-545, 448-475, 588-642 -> -1.2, 275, 311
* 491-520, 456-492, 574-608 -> -3.1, 276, 267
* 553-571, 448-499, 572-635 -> -0.1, 282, 293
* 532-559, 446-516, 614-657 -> 0.3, 286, 338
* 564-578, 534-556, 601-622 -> 1.0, 305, 314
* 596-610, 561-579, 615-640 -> 0.3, 282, 329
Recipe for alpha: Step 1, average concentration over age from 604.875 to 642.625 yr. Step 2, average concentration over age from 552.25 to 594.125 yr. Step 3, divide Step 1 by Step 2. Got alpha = 1.21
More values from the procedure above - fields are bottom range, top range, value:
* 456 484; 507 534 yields 1.11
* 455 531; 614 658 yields 1.17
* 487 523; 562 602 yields 0.89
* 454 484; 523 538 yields 1.12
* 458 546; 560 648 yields 1.02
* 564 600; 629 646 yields 1.24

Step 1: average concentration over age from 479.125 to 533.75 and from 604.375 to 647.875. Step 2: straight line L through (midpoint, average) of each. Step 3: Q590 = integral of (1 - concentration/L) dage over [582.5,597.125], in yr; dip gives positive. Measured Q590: 3.36 yr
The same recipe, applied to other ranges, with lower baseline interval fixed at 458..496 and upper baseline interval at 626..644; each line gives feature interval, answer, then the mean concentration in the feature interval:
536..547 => -0.26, 308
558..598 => 5.77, 266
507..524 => -0.25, 297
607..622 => 0.07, 320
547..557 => -0.02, 304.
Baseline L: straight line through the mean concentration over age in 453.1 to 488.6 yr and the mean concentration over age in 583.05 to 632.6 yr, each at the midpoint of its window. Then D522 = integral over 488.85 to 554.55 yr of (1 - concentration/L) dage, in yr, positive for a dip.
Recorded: -4.97 yr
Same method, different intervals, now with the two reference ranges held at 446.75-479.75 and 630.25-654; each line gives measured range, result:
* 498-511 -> -0.6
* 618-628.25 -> -0.1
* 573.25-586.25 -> 2.8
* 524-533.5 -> -0.2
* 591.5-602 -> 1.0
